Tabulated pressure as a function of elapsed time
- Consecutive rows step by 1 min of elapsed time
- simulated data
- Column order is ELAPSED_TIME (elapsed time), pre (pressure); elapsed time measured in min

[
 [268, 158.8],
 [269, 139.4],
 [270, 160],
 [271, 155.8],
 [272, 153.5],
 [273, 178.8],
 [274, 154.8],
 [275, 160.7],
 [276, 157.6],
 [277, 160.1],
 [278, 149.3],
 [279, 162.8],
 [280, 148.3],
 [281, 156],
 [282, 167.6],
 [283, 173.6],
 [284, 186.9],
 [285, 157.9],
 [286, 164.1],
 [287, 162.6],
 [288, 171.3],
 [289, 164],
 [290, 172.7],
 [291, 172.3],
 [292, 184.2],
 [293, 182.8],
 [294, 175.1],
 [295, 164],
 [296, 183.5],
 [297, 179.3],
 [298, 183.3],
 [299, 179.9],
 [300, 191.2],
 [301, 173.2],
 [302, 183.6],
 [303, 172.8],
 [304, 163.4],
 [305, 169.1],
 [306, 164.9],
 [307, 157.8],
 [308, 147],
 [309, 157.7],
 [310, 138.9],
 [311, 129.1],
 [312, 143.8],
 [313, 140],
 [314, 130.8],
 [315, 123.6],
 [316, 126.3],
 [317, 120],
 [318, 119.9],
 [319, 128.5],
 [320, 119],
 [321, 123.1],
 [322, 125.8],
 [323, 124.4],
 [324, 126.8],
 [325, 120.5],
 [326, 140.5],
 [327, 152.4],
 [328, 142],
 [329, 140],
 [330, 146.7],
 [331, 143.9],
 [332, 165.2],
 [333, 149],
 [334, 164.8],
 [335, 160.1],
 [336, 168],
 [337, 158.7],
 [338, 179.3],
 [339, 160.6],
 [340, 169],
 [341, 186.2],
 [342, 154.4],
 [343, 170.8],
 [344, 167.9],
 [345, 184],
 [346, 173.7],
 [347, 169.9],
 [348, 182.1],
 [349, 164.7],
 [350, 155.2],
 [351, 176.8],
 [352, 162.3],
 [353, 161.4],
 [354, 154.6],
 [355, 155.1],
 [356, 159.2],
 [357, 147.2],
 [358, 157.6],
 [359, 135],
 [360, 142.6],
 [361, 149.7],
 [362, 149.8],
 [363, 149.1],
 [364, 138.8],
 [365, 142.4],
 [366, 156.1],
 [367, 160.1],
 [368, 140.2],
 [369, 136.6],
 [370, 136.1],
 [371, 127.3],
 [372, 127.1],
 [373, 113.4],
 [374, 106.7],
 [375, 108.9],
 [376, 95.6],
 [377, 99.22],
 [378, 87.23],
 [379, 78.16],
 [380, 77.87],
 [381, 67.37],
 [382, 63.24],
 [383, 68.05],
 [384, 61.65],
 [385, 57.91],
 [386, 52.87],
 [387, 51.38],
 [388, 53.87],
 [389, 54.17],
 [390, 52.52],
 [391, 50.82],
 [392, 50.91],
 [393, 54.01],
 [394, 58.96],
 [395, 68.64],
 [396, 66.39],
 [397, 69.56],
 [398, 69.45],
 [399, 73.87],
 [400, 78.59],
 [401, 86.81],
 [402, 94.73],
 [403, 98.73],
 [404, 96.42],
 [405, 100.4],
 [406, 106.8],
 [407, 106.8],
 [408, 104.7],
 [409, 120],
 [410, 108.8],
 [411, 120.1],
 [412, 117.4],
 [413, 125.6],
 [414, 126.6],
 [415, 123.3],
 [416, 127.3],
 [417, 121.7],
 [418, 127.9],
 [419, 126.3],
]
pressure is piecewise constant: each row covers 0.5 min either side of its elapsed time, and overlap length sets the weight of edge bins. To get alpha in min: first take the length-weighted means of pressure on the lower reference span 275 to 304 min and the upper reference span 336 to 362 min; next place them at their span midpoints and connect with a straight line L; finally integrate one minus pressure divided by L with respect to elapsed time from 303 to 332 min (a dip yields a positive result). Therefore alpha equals 4.8 min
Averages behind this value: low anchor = 170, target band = 139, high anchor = 163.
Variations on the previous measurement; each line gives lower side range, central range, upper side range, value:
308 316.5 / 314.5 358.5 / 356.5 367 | -3.0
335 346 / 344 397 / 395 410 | 8.1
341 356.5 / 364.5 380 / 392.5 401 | 0.0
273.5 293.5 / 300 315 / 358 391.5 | -0.6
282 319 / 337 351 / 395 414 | -3.8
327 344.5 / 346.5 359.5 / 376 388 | -3.4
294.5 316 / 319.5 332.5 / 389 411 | 0.6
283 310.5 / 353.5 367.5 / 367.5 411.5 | -4.6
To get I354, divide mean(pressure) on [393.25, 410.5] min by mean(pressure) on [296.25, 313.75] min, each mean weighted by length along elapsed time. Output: 0.5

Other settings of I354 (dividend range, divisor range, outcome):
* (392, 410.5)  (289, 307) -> 0.49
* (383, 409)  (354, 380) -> 0.56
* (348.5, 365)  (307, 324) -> 1.16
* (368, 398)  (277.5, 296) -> 0.48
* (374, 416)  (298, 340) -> 0.56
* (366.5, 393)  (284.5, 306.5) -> 0.50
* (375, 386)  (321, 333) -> 0.55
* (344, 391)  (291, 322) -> 0.79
